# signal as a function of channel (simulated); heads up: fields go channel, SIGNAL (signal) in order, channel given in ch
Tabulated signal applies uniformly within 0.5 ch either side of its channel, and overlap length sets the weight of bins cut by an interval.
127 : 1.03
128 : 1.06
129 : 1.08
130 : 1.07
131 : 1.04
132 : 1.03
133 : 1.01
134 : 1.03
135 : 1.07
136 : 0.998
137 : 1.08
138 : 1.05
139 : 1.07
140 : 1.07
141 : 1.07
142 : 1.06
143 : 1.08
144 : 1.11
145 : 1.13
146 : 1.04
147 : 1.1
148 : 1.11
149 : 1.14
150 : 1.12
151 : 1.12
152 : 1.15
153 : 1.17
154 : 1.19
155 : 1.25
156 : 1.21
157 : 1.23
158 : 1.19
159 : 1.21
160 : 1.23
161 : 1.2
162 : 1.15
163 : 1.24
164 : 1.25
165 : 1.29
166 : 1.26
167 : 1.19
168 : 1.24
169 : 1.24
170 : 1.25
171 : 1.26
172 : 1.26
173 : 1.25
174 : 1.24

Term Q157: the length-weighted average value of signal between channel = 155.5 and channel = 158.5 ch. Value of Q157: 1.21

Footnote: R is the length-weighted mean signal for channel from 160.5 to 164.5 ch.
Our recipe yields 1.21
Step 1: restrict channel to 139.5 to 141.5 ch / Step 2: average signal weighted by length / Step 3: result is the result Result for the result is 1.07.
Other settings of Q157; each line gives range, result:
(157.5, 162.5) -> 1.2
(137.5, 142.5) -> 1.06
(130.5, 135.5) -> 1.04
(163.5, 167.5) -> 1.25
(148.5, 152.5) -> 1.13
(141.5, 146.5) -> 1.08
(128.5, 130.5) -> 1.08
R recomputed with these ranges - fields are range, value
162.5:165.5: 1.26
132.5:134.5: 1.02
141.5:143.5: 1.07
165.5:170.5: 1.24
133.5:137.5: 1.04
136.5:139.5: 1.07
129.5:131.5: 1.06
